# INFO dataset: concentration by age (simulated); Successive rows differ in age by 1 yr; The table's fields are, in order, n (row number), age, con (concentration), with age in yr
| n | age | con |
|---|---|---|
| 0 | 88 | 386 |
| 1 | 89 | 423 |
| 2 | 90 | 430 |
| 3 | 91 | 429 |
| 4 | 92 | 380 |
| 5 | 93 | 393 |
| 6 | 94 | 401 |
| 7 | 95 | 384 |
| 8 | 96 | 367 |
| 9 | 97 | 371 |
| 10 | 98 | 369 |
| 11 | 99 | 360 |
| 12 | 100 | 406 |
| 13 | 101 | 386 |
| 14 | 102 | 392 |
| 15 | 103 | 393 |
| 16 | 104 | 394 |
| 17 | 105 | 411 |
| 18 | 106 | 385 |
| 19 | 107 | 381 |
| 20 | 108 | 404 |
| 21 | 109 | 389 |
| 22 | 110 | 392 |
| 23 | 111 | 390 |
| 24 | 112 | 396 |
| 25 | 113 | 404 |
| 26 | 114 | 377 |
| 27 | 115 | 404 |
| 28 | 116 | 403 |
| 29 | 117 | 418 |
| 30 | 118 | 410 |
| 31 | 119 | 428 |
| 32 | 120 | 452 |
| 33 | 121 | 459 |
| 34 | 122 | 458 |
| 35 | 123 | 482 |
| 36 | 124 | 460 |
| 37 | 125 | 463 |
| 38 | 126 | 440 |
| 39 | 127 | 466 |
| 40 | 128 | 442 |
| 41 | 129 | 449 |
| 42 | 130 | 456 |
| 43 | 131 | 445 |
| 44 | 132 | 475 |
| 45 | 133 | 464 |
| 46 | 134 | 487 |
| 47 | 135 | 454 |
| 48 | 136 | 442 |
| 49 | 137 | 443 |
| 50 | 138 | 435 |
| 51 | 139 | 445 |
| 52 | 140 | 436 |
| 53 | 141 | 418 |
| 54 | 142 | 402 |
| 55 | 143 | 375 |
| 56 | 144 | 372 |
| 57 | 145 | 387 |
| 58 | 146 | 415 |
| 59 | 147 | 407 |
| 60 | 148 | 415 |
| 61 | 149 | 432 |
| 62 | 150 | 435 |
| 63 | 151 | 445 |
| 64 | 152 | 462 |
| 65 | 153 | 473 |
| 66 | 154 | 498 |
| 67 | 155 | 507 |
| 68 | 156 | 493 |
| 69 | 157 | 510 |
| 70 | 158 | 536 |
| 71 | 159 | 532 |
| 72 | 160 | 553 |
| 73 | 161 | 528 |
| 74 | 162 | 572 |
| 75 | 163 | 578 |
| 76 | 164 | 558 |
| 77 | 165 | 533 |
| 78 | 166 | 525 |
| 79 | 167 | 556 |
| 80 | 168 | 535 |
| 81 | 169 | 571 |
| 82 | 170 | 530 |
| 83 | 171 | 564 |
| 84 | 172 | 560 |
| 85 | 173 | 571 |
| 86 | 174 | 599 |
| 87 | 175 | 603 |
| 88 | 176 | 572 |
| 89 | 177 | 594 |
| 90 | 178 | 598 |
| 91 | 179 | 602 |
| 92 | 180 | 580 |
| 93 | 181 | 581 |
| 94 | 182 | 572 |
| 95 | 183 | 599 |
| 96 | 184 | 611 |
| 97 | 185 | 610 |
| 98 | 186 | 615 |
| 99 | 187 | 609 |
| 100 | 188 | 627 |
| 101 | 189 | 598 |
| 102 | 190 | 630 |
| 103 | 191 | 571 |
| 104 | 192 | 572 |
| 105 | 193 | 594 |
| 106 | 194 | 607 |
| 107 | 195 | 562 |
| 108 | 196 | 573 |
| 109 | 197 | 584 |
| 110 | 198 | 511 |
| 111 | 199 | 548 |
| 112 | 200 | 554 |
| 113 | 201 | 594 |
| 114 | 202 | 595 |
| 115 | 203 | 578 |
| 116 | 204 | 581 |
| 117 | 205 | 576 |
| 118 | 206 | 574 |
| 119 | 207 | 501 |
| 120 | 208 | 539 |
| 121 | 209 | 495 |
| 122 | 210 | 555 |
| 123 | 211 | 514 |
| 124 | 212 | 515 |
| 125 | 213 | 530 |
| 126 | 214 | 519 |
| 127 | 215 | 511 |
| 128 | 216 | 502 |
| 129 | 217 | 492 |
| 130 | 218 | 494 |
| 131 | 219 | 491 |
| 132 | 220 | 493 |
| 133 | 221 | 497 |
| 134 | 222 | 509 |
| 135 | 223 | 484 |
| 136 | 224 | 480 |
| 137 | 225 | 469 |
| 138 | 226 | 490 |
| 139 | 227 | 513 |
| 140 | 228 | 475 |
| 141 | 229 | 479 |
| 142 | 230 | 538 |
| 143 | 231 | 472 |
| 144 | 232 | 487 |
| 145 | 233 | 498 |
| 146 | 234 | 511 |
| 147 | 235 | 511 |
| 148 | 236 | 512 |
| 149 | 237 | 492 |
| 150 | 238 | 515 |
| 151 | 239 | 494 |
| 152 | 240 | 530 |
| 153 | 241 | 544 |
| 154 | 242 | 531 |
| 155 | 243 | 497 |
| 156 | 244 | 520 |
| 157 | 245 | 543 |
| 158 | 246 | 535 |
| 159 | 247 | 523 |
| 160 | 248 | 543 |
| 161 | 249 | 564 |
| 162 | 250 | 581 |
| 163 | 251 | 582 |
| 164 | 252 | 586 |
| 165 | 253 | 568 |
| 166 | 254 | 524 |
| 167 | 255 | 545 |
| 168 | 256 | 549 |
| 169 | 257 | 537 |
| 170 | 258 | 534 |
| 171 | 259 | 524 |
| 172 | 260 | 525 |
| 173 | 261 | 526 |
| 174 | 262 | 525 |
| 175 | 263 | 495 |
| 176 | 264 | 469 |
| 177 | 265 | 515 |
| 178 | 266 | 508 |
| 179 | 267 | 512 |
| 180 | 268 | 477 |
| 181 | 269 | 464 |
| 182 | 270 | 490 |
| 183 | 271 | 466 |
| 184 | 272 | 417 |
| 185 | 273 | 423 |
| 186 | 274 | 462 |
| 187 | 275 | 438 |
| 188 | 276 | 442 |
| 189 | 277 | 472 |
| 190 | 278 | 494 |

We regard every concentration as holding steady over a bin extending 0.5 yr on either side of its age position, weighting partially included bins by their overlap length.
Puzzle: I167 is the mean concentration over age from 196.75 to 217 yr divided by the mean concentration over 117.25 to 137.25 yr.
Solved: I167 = 1.2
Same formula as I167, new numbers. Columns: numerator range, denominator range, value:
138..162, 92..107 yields 1.18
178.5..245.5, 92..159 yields 1.26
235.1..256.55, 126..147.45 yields 1.24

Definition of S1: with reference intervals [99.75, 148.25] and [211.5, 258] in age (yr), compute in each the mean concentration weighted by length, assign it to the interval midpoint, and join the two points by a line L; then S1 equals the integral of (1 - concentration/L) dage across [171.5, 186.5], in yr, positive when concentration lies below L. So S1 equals -3.9 yr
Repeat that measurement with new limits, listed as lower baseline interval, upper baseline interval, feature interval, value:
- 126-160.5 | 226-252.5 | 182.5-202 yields -4.0 yr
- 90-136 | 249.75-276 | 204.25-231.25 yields -1.6 yr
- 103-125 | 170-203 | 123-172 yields 1.7 yr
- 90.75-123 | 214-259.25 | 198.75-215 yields -1.9 yr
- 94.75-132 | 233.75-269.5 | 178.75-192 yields -3.6 yr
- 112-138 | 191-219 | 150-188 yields -4.1 yr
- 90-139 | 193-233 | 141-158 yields 0.6 yr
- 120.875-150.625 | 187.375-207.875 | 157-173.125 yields -1.4 yr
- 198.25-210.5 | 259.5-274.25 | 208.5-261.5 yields 0.3 yr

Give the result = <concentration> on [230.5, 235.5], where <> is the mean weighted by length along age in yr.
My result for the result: 496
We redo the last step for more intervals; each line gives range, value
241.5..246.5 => 525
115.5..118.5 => 410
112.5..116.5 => 397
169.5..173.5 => 556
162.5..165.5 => 556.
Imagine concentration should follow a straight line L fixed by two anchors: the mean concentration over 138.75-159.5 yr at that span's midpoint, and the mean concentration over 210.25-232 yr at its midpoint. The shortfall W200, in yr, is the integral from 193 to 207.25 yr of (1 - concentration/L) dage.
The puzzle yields -2.5 yr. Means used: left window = 447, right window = 499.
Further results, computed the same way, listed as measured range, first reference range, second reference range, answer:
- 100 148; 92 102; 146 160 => 0.32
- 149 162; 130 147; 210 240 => -1.55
